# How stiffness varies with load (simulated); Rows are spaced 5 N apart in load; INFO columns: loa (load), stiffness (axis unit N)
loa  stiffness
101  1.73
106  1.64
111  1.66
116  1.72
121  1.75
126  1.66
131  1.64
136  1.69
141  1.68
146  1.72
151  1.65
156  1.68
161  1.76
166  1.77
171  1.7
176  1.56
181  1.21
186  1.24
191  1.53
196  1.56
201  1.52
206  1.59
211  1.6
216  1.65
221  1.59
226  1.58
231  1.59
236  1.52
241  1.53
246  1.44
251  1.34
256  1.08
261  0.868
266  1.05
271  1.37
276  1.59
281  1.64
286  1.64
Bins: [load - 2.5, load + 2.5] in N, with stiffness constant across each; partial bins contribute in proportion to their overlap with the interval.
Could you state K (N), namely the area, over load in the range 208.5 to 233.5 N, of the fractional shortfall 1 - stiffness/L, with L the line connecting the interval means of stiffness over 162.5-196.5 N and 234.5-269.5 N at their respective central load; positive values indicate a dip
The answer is -4.3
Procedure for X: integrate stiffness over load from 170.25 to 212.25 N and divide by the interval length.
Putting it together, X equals 1.49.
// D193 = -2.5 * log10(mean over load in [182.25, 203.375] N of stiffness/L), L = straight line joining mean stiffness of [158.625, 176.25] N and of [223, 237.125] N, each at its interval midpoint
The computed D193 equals 0.15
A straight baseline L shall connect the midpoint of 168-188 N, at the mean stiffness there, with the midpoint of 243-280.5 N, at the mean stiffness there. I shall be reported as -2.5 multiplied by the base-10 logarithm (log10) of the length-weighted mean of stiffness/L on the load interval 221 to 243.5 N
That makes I -0.17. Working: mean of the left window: 1.44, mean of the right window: 1.27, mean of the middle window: 1.56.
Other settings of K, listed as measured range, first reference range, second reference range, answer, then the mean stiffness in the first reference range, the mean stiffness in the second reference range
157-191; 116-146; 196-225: 1.9 N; 1.69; 1.59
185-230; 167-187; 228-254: -2.4 N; 1.47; 1.48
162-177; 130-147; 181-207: -1.4 N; 1.68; 1.46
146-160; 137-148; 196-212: -0.1 N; 1.7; 1.57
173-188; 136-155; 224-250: 2.5 N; 1.68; 1.52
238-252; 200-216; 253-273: -2.2 N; 1.59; 1.09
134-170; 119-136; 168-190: -3.2 N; 1.68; 1.44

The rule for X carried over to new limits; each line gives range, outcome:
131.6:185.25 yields 1.63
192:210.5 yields 1.56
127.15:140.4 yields 1.67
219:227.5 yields 1.59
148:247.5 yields 1.57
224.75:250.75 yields 1.51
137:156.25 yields 1.68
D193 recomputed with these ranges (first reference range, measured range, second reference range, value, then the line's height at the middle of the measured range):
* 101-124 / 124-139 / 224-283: -0.01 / 1.65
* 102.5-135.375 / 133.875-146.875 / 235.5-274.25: -0.05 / 1.62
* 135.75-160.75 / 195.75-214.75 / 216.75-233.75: 0.03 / 1.62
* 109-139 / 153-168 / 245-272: -0.12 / 1.55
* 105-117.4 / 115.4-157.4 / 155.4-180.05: -0.01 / 1.67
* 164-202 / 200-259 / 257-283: -0.08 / 1.39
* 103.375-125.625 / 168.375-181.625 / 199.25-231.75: 0.07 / 1.63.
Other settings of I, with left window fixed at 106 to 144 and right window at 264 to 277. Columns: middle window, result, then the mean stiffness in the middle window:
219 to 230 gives -0.109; 1.59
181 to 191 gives 0.172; 1.31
